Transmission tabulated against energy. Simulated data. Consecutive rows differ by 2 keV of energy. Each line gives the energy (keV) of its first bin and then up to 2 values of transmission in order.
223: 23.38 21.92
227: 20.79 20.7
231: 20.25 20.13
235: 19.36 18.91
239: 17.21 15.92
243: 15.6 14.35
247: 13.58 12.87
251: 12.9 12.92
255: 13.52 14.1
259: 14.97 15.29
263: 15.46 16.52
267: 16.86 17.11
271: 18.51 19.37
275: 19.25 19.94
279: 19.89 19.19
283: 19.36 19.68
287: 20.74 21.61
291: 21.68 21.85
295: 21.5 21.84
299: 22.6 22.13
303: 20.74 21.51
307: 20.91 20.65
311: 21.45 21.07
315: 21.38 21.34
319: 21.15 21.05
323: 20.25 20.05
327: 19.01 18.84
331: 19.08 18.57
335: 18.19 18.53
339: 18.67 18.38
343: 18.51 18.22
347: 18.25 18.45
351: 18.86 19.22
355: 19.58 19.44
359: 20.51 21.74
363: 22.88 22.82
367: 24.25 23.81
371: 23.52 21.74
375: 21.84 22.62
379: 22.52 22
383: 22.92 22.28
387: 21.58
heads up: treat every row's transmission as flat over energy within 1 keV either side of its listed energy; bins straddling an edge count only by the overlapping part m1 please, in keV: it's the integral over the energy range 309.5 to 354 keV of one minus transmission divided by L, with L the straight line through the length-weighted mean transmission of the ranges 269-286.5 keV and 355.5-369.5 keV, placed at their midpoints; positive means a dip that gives 3.3 keV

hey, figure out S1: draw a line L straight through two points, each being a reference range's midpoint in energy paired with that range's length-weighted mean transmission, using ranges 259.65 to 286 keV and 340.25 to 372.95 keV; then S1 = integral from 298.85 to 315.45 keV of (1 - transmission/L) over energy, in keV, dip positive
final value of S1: -1.89 keV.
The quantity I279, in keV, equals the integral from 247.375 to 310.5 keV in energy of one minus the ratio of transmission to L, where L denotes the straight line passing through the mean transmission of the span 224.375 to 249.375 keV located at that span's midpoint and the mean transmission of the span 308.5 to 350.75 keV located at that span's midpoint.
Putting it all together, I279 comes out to 0.49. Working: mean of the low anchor 17.9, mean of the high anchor 19.6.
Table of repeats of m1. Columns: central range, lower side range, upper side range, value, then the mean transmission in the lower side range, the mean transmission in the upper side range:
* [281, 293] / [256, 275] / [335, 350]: -2.4 keV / 16.6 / 18.4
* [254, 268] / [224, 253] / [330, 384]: 2.1 keV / 17.3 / 20.6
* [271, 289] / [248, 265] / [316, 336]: -4.1 keV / 14.2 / 19.8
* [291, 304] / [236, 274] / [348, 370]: -2.9 keV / 15.6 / 21.1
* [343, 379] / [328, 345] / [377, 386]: -0.5 keV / 18.6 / 22.5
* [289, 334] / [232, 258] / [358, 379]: -3.8 keV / 15.5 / 22.6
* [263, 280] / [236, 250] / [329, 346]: -1.9 keV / 15.5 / 18.5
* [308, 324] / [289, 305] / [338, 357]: -0.3 keV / 21.7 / 18.7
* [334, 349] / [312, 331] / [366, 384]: 2.0 keV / 20.4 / 22.8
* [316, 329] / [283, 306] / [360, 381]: 0.9 keV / 21.4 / 22.7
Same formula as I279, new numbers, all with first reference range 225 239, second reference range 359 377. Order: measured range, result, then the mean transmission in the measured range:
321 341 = 2.6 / 19.1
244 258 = 4.7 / 13.5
